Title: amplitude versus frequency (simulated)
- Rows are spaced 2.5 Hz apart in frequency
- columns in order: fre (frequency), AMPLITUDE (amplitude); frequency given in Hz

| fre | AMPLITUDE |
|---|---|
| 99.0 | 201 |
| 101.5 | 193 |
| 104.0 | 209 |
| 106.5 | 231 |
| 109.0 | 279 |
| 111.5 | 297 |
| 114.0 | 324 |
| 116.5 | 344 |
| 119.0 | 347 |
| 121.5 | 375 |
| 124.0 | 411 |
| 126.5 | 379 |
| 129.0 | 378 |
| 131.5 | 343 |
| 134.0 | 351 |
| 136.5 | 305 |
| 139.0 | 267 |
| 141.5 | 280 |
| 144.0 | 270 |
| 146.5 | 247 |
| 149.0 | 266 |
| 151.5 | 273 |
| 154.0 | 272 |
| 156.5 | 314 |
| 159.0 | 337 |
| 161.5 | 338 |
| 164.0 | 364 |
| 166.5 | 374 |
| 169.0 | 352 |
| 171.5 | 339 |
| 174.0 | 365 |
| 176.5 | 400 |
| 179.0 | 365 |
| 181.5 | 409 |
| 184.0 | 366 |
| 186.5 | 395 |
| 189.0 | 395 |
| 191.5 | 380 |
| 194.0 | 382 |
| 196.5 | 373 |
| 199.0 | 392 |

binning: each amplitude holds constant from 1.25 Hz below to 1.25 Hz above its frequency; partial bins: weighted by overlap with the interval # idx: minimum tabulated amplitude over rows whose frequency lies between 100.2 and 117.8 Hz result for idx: 193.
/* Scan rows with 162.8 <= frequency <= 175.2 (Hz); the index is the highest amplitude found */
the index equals 374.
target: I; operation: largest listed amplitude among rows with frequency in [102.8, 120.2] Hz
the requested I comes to 347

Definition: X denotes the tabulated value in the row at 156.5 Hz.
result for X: 314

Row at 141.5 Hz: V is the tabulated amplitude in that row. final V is 280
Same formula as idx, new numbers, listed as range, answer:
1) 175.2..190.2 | 365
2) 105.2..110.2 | 231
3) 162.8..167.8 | 364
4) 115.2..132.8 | 343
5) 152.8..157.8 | 272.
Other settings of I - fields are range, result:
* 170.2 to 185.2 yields 409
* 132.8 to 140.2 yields 351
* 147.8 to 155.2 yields 273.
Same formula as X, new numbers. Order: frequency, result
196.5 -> 373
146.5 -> 247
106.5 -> 231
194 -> 382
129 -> 378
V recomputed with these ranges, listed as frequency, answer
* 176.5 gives 400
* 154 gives 272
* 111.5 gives 297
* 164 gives 364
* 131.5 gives 343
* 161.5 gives 338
